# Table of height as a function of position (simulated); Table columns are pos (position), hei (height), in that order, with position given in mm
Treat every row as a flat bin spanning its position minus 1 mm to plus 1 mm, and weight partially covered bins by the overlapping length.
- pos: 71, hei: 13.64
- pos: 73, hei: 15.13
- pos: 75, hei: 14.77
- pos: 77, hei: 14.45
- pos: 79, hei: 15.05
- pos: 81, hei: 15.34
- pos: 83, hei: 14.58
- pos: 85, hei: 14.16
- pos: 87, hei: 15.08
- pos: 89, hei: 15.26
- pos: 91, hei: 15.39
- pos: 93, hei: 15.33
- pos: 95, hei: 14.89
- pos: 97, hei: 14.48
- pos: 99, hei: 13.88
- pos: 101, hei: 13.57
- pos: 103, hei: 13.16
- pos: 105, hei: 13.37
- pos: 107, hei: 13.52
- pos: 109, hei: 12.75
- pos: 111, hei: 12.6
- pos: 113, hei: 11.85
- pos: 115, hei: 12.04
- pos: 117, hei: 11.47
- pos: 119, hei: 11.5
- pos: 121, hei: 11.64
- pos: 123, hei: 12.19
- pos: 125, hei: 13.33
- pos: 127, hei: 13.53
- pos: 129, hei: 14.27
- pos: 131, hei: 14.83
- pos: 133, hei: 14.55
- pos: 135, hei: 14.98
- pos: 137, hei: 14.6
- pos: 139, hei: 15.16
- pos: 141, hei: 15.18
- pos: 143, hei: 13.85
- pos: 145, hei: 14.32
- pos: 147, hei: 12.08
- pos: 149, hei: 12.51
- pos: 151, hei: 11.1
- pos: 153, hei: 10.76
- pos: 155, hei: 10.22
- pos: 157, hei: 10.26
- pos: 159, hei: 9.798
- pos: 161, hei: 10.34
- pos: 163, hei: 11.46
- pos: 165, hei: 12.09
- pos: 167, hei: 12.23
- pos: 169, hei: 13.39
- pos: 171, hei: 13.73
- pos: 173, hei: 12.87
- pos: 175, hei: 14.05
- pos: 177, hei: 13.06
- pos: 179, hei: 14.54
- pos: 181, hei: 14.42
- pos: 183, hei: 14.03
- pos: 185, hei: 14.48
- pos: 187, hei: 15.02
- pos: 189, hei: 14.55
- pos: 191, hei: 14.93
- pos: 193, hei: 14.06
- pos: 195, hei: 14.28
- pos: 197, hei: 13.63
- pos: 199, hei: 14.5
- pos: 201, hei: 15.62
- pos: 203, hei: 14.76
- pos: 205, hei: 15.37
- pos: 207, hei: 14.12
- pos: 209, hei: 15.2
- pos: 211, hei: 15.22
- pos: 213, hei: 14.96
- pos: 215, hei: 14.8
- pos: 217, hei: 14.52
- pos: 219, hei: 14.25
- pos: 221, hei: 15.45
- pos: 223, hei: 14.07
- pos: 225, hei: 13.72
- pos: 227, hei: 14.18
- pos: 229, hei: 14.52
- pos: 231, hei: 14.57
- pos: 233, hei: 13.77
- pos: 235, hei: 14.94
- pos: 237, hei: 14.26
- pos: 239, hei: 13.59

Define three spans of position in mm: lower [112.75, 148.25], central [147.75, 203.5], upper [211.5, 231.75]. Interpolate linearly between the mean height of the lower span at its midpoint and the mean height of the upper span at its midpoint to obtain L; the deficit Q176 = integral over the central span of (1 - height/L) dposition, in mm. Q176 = 3.6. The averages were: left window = 13.4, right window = 14.5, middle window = 13.1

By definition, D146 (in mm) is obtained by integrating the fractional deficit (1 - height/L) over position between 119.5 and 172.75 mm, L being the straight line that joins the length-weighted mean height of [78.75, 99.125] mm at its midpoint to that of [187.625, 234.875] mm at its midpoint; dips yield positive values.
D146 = 7.13 mm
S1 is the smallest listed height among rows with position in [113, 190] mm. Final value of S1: 9.798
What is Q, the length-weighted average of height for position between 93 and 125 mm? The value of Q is 13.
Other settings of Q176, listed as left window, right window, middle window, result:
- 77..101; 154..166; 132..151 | -3.6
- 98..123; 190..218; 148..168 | 3.8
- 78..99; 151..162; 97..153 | -4.0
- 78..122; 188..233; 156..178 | 3.3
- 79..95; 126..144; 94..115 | 2.1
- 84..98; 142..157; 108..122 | 1.8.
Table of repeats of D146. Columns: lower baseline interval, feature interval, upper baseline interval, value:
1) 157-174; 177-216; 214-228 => -3.9 mm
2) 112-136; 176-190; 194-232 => -0.2 mm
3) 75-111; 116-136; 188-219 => 1.7 mm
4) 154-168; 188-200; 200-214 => -0.4 mm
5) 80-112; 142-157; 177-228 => 2.5 mm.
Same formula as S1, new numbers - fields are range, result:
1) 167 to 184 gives 12.23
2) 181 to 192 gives 14.03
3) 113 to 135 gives 11.47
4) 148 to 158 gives 10.22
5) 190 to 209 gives 13.63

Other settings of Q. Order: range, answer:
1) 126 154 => 13.7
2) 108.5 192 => 13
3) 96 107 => 13.7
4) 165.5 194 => 13.9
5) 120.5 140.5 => 14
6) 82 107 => 14.4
